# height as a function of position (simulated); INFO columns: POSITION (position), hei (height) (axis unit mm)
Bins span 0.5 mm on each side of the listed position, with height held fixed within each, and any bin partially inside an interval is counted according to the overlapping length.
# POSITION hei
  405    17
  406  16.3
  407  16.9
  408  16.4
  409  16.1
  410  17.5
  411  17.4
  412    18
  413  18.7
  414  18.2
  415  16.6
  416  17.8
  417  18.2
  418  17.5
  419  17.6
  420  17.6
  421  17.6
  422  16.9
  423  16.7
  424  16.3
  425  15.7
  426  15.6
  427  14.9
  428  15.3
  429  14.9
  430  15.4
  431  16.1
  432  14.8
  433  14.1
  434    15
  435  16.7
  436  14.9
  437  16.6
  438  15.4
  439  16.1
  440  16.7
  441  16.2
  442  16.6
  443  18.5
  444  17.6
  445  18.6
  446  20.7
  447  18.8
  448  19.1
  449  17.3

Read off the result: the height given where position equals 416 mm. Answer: 17.8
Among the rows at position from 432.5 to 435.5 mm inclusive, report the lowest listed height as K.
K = 14.1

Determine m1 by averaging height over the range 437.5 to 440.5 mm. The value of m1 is 16.1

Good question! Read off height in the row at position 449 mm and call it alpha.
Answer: 17.3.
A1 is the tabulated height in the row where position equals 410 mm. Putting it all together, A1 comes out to 17.5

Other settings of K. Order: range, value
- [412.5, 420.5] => 16.6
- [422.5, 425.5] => 15.7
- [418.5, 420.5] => 17.6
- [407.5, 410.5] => 16.1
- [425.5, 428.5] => 14.9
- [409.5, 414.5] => 17.4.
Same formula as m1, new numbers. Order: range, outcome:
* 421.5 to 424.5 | 16.6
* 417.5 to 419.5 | 17.6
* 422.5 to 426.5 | 16.1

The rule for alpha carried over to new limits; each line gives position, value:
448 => 19.1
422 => 16.9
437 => 16.6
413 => 18.7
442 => 16.6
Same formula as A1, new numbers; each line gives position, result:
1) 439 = 16.1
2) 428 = 15.3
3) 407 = 16.9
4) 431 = 16.1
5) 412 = 18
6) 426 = 15.6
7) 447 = 18.8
